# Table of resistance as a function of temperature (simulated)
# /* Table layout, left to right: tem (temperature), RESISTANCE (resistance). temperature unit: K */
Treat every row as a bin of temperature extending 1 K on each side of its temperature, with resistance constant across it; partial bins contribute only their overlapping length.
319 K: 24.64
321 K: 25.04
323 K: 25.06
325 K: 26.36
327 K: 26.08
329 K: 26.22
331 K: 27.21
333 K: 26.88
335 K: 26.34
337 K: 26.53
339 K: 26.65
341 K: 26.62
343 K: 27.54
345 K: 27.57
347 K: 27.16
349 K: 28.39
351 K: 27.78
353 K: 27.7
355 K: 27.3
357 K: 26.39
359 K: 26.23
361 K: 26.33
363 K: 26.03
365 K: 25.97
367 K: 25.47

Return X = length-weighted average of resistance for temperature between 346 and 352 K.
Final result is 27.8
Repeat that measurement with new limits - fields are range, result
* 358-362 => 26.3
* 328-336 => 26.7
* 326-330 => 26.1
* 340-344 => 27.1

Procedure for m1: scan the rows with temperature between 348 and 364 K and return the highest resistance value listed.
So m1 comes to 28.39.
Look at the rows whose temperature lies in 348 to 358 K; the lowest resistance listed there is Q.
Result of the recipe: 26.39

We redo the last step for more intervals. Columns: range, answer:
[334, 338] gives 26.34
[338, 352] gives 26.62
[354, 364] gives 26.03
